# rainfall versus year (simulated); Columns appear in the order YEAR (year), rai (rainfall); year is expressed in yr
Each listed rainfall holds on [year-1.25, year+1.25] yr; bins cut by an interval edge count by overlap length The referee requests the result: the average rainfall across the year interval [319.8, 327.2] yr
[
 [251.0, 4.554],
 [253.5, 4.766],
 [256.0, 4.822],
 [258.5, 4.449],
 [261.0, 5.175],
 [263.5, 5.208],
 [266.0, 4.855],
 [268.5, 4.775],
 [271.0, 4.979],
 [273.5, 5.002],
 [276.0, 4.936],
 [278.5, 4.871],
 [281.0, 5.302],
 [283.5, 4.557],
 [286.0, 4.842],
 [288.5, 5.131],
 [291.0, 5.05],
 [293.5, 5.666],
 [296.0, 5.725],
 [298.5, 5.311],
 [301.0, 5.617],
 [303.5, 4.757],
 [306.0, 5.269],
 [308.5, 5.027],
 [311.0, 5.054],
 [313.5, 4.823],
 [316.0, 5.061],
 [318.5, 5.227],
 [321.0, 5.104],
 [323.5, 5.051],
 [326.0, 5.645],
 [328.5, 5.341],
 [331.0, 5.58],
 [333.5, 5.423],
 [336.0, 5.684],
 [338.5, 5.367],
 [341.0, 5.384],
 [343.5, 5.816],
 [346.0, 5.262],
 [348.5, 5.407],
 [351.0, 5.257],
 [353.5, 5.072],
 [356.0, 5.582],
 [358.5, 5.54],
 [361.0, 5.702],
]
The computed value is 5.27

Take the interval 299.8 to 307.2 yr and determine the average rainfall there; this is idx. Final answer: 5.21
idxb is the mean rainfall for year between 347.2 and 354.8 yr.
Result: 5.25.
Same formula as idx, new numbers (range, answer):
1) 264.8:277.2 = 4.91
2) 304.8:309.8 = 5.15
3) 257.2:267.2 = 4.92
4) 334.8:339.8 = 5.52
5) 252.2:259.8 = 4.68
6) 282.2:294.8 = 5.05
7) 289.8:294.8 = 5.36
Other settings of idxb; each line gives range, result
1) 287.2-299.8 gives 5.38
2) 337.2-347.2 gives 5.46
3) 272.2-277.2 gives 4.97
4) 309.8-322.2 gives 5.05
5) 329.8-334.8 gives 5.5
